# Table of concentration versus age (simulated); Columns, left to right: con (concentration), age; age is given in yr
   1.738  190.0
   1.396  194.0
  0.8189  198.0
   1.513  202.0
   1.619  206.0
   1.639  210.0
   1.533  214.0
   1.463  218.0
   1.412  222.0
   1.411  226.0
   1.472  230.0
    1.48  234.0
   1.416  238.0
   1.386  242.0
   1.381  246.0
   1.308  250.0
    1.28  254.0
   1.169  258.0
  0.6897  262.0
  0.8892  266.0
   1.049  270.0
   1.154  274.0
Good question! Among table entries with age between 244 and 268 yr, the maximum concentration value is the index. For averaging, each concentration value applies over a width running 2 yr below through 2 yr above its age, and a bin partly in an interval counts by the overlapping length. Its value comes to 1.381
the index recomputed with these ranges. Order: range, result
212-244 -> 1.533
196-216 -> 1.639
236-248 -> 1.416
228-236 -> 1.48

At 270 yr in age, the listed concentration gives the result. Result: 1.049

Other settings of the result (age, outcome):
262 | 0.6897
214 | 1.533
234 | 1.48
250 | 1.308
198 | 0.8189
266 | 0.8892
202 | 1.513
